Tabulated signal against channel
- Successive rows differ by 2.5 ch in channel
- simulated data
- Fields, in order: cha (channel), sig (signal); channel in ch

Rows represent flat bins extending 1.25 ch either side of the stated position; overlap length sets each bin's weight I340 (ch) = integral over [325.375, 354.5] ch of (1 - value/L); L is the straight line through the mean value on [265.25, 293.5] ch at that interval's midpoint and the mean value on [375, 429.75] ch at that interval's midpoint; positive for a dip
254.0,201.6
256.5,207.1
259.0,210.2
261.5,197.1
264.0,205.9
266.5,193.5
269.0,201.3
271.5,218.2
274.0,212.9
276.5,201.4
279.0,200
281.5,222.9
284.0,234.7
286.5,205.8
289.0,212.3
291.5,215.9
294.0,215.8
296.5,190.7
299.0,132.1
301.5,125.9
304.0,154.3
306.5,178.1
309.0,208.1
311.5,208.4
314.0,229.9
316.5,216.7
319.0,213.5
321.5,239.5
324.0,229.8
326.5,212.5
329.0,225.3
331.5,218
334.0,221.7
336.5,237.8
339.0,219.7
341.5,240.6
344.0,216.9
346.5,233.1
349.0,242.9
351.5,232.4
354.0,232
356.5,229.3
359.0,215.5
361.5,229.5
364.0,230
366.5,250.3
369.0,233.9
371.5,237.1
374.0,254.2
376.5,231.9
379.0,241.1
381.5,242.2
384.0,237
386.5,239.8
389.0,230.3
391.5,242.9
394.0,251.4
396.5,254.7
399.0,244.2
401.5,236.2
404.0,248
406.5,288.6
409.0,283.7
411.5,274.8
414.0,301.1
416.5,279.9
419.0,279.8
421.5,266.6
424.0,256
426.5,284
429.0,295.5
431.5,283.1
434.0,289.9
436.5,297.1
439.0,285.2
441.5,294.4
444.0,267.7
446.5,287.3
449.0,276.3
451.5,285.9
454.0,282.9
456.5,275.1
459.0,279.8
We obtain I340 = 0.9 ch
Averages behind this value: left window 211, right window 259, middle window 228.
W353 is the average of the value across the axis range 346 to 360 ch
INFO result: 231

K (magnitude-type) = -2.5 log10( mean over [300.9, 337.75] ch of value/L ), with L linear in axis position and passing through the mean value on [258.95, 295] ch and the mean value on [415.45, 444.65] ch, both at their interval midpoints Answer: 0.103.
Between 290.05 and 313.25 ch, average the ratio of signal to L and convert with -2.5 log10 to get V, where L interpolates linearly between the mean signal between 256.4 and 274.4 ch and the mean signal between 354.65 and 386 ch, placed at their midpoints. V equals 0.18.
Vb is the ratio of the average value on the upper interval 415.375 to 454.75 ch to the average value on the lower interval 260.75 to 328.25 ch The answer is 1.39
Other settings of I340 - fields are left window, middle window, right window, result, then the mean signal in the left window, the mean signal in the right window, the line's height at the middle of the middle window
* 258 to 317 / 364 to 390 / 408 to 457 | 1.2 ch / 199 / 282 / 251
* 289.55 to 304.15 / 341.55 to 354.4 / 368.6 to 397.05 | -1.1 ch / 176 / 241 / 215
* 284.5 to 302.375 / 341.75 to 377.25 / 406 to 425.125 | 0.5 ch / 189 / 279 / 237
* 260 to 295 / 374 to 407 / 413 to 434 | 2.5 ch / 210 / 281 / 265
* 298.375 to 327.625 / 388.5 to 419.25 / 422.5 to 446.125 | -0.1 ch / 197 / 284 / 262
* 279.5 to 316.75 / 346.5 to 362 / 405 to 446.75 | 0.2 ch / 196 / 283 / 234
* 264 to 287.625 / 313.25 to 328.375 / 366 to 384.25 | 0.0 ch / 210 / 241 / 224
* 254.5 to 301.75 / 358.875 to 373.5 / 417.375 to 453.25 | 0.7 ch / 202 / 282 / 247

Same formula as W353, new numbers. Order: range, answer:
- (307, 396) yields 230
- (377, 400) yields 242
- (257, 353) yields 210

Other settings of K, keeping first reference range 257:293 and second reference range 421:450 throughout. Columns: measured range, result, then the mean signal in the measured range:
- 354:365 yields 0.10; 227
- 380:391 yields 0.10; 238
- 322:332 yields 0.05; 223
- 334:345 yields 0.05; 228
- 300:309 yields 0.36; 160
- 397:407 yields 0.06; 252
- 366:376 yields 0.05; 242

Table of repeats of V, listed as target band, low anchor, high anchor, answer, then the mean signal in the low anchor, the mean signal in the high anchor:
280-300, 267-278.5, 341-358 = 0.04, 207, 232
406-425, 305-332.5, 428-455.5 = -0.03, 216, 286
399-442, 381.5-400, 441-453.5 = -0.06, 243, 282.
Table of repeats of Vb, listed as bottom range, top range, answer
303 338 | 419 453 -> 1.32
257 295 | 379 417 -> 1.22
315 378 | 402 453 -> 1.22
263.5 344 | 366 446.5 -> 1.27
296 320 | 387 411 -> 1.37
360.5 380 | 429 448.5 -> 1.20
